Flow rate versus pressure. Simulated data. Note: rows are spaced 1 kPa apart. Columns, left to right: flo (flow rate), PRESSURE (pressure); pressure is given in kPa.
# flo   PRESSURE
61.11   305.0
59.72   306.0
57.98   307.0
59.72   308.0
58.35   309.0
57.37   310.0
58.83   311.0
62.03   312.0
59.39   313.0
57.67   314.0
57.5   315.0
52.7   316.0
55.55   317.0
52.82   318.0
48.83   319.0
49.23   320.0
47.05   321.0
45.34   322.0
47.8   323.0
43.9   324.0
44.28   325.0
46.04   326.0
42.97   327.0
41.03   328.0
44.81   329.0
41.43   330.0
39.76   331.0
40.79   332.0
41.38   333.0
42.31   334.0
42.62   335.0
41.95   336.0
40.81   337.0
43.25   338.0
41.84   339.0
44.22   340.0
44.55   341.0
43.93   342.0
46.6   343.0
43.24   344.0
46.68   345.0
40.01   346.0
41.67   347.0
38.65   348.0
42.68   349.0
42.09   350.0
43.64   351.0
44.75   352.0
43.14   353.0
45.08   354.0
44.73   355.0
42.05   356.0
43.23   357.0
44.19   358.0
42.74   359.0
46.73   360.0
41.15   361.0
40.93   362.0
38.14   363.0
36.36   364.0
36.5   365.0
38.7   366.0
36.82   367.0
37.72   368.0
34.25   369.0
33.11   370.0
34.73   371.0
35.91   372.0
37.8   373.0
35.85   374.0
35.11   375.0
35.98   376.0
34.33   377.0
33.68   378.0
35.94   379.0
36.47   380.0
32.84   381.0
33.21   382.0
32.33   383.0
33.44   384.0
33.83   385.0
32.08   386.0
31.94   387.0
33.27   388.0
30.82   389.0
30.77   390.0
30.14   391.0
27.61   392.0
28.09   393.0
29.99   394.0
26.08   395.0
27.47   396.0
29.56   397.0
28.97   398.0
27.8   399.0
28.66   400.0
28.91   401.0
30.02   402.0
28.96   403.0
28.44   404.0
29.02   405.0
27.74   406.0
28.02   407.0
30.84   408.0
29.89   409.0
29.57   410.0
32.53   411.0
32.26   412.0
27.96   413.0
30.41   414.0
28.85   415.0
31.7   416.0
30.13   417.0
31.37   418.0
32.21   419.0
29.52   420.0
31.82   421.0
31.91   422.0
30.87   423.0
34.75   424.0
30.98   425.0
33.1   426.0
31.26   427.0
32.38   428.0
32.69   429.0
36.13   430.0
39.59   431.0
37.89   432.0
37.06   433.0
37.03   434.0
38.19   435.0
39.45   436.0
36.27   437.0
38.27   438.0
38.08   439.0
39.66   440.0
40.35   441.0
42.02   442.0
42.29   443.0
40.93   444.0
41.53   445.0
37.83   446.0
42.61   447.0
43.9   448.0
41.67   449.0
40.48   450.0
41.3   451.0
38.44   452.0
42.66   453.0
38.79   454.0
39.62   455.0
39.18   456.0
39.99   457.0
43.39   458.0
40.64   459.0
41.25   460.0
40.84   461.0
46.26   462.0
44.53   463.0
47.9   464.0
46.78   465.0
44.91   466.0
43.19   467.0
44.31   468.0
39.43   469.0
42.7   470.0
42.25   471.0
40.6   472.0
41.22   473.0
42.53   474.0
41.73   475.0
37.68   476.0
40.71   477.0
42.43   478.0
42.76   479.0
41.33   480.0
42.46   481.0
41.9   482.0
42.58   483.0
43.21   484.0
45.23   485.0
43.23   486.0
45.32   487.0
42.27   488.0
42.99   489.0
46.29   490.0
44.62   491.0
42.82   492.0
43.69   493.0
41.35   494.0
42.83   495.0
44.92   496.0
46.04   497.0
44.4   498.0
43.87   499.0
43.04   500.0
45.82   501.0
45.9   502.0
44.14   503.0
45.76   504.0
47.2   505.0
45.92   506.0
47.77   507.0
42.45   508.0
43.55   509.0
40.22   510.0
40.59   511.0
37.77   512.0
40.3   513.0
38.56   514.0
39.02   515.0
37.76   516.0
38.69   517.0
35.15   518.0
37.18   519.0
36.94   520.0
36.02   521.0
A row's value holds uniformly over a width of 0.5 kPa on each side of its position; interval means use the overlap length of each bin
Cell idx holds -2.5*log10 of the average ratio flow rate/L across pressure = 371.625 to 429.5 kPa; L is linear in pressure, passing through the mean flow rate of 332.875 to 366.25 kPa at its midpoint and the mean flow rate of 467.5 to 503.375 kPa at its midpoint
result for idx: 0.33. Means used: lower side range 42.4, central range 31.3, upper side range 43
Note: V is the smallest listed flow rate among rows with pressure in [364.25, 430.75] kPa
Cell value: 26.08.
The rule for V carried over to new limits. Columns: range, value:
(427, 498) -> 31.26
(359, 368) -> 36.36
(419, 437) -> 29.52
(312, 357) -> 38.65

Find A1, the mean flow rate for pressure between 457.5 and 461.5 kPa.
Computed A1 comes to 41.5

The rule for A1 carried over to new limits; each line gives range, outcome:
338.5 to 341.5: 43.5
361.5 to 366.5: 38.1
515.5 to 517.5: 38.2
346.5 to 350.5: 41.3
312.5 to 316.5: 56.8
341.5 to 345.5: 45.1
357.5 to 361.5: 43.7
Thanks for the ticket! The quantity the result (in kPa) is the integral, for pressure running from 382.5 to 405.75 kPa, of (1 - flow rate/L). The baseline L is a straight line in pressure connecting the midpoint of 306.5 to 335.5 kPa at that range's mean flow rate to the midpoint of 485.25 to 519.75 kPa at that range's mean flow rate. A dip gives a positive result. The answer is 8.41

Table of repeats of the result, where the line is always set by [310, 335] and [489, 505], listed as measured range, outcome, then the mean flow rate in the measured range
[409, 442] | 8.7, 33.9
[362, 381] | 4.6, 36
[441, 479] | 2.9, 41.8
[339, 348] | 0.9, 43.5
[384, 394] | 3.4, 31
